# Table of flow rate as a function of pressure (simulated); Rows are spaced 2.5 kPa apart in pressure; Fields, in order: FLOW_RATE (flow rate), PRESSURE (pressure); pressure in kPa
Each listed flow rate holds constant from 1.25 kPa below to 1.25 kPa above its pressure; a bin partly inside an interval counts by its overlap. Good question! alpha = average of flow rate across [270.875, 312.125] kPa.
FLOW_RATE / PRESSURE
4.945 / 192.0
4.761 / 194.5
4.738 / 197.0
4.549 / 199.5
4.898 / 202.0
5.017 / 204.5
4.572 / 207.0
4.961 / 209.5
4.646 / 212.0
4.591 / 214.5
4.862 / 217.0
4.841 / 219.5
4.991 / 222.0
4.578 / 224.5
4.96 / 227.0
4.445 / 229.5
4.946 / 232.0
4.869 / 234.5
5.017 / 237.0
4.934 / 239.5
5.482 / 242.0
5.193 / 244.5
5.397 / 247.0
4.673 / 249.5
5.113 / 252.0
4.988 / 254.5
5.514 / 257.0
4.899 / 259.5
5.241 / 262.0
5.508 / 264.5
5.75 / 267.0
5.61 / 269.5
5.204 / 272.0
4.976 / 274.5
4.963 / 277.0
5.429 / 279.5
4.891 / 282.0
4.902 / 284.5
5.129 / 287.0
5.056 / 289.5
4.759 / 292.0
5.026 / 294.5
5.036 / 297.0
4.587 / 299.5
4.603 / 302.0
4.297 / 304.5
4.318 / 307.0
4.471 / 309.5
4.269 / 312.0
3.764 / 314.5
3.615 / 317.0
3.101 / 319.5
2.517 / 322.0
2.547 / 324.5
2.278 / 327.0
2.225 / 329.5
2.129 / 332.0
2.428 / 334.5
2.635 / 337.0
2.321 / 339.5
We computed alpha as 4.83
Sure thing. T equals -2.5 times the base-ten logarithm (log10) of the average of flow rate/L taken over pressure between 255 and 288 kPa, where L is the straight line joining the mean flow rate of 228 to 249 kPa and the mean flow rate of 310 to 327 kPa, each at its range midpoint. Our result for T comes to -0.21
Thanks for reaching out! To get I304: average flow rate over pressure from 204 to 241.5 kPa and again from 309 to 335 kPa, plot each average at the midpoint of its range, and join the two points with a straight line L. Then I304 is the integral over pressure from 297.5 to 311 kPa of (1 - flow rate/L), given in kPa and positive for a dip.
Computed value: -4.66 kPa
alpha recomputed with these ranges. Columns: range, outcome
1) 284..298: 4.99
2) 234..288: 5.17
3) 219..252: 4.96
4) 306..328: 3.43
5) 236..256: 5.11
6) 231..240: 4.94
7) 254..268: 5.33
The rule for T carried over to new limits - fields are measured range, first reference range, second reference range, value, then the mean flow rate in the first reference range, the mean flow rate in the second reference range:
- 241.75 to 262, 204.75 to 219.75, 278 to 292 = -0.05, 4.76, 5.05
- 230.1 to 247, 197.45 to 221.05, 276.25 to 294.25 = -0.04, 4.77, 5.02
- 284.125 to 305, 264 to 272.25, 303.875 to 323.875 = -0.08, 5.56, 3.74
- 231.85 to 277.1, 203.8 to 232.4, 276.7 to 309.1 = -0.08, 4.77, 4.83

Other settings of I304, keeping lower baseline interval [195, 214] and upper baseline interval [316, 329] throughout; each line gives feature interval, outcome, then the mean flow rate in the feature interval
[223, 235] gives -1.1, 4.76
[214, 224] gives -0.7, 4.82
